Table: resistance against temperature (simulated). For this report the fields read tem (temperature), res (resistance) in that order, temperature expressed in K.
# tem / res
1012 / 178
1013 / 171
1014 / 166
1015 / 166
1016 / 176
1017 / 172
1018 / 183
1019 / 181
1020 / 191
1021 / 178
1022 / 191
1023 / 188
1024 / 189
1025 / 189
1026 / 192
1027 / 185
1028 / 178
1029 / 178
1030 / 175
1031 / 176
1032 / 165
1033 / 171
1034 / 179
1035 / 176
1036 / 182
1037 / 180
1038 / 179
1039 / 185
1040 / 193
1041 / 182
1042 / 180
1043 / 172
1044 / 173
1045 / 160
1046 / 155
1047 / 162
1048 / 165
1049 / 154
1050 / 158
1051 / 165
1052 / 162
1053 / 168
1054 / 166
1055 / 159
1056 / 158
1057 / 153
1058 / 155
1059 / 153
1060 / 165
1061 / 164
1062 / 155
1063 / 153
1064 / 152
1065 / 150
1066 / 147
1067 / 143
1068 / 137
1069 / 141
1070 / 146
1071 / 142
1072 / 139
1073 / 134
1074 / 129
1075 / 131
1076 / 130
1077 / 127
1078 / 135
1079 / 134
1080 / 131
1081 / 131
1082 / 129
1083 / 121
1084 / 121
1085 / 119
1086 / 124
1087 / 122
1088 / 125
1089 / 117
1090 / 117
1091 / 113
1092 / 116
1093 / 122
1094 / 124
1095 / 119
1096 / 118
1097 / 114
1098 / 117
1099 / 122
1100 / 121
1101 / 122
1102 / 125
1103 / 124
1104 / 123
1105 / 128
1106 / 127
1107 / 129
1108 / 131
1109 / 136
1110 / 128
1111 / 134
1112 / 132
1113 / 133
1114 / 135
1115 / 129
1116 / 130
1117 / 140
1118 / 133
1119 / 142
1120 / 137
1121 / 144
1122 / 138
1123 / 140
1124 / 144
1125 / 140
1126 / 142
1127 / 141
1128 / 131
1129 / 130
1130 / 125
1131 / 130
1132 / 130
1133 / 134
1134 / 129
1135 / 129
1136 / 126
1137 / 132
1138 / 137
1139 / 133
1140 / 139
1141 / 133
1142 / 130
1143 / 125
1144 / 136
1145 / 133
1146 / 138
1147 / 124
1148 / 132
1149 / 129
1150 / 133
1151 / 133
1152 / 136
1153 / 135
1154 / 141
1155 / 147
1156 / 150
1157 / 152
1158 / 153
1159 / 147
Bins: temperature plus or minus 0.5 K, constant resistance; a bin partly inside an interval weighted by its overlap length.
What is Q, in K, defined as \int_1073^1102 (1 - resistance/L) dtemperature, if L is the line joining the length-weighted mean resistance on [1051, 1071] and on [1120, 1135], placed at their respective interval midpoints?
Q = 4.6 K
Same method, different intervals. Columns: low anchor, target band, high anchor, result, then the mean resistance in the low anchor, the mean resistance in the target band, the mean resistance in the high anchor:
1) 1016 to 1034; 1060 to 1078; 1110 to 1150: 2.1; 181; 143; 134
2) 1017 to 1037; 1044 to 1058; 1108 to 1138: 0.7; 181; 161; 134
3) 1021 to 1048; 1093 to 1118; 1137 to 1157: 4.0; 178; 127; 135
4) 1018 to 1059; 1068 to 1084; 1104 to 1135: 2.3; 174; 133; 134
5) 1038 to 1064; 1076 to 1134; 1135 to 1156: 7.2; 165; 129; 134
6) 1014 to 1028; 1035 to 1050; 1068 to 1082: -0.8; 182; 173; 134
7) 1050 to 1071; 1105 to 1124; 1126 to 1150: 0.6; 154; 134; 132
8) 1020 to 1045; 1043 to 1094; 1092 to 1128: 4.8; 180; 143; 130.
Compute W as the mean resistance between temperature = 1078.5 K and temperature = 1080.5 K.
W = 132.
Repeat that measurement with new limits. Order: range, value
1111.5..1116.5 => 132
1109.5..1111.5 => 131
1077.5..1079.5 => 134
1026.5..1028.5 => 182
